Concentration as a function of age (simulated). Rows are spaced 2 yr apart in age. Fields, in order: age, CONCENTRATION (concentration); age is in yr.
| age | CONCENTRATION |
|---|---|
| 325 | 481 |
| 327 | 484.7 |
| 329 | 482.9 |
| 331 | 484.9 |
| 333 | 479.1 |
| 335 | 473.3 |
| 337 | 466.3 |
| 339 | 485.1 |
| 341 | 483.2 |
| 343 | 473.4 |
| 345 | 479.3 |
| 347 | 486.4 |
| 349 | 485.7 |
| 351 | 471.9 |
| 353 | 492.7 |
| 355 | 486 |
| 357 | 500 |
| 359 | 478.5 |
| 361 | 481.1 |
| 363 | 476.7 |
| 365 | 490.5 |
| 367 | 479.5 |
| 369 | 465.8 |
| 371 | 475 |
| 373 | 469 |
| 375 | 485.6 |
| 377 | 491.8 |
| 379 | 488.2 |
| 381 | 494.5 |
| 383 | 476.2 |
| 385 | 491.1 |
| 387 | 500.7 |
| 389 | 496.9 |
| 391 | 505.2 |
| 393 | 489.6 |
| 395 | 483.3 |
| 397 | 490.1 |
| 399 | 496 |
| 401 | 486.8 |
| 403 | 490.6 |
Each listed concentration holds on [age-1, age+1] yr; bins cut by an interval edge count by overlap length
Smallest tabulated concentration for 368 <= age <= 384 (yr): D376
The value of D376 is 465.8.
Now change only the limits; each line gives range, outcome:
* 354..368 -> 476.7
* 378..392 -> 476.2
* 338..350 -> 473.4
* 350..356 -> 471.9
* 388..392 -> 496.9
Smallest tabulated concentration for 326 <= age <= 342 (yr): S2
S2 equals 466.3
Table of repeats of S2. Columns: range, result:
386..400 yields 483.3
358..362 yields 478.5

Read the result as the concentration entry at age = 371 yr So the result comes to 475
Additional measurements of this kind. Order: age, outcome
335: 473.3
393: 489.6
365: 490.5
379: 488.2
